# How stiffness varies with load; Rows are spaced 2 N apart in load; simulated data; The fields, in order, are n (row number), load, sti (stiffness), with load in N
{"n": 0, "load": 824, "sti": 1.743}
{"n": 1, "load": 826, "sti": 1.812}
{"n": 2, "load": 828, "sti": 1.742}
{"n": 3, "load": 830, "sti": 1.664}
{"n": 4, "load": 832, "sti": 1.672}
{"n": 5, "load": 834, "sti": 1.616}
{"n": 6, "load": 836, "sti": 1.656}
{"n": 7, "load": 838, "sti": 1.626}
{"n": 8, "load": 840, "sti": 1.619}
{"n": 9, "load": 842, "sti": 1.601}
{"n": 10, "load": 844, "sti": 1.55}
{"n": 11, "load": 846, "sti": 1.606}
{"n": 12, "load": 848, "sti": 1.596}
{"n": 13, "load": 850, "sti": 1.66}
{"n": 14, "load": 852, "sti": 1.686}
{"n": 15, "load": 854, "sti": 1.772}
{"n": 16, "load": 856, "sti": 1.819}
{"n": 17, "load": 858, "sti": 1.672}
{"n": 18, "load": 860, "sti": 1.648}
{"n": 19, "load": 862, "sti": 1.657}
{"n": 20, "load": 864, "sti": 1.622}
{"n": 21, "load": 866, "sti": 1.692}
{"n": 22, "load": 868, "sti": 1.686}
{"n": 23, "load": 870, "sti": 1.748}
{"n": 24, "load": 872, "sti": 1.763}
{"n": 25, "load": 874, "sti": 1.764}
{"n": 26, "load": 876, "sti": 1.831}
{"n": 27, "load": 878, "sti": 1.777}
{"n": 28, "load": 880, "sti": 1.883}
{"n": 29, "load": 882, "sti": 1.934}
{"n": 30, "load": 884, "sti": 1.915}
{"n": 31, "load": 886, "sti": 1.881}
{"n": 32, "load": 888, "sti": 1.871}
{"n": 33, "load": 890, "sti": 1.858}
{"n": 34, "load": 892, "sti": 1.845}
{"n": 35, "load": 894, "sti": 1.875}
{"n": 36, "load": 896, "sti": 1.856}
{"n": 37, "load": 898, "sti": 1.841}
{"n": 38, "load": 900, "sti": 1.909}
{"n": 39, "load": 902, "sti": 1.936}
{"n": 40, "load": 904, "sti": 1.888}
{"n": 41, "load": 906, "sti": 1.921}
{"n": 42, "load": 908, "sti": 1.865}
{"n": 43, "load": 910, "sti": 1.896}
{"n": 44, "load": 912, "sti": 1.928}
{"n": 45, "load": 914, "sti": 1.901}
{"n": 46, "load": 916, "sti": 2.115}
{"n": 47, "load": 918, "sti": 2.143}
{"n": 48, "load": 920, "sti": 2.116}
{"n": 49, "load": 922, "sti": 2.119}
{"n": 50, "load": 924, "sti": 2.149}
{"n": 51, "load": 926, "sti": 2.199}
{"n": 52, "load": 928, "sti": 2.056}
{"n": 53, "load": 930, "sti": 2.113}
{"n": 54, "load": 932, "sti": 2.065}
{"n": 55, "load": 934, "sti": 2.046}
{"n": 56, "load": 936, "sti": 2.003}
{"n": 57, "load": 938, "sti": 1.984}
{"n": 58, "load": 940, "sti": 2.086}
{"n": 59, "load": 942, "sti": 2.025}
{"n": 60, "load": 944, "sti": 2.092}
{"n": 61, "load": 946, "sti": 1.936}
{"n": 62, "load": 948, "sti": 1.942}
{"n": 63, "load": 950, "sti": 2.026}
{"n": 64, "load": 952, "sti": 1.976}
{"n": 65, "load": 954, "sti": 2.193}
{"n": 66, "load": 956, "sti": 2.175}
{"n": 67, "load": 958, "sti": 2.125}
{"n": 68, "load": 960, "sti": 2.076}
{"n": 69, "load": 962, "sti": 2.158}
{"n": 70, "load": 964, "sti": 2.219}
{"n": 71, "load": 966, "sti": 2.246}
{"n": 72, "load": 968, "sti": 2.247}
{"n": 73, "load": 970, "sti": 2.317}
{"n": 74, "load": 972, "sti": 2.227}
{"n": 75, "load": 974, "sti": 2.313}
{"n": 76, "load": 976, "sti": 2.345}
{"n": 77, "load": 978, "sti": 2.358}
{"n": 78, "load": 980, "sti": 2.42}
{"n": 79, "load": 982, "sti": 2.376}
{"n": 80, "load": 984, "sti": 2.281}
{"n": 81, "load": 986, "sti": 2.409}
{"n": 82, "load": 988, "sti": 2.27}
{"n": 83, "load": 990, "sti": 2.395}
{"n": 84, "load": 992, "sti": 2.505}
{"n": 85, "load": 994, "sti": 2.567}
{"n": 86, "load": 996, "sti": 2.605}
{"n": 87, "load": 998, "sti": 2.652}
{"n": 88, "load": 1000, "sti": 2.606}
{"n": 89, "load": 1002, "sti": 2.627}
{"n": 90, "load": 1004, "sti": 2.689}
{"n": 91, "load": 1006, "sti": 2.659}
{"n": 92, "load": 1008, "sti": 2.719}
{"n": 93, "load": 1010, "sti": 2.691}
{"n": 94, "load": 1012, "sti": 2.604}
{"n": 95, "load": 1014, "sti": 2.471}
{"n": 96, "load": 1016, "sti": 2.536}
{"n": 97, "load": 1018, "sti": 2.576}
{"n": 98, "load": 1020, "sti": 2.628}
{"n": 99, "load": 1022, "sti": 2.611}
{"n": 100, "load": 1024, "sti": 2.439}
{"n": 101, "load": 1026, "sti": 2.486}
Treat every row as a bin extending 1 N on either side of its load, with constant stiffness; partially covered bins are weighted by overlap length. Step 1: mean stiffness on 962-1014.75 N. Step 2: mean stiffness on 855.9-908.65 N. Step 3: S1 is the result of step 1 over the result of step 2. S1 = 1.35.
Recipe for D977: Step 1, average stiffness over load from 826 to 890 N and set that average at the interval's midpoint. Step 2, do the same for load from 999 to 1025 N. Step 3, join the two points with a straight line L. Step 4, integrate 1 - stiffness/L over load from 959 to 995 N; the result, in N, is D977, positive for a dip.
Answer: 1.3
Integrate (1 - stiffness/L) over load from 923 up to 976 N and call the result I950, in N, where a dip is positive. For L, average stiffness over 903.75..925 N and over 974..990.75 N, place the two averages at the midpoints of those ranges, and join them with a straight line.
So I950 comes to 1.6 N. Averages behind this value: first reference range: 2.01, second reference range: 2.35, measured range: 2.12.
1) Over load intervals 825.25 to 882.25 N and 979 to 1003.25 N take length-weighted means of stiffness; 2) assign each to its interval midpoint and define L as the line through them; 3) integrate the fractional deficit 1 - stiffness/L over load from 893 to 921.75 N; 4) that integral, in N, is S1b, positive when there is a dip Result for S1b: 0.8 N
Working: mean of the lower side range 1.7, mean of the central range 1.95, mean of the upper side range 2.48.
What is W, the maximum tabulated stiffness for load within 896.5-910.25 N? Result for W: 1.936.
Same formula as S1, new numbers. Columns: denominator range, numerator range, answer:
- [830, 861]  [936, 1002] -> 1.36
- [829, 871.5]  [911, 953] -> 1.23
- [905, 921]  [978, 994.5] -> 1.21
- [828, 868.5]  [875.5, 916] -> 1.14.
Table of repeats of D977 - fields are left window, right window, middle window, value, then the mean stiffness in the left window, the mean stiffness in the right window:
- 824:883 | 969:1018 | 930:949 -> 1.4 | 1.7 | 2.49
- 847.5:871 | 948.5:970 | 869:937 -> -1.8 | 1.69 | 2.15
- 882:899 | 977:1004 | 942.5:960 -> 1.4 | 1.87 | 2.48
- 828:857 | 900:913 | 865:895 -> -0.3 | 1.66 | 1.91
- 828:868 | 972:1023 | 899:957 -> 2.3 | 1.66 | 2.51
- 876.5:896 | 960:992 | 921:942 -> 0.1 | 1.87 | 2.3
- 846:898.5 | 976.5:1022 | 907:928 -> 0.0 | 1.77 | 2.53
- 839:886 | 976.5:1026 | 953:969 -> 0.8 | 1.72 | 2.53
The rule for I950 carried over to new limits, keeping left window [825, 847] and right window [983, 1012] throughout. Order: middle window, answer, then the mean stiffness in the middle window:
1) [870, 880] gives 0.42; 1.79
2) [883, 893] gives 0.34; 1.87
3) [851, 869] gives 0.90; 1.69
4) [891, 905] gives 0.83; 1.88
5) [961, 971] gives 0.58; 2.24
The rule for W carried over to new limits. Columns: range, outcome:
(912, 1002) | 2.652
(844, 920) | 2.143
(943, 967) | 2.246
